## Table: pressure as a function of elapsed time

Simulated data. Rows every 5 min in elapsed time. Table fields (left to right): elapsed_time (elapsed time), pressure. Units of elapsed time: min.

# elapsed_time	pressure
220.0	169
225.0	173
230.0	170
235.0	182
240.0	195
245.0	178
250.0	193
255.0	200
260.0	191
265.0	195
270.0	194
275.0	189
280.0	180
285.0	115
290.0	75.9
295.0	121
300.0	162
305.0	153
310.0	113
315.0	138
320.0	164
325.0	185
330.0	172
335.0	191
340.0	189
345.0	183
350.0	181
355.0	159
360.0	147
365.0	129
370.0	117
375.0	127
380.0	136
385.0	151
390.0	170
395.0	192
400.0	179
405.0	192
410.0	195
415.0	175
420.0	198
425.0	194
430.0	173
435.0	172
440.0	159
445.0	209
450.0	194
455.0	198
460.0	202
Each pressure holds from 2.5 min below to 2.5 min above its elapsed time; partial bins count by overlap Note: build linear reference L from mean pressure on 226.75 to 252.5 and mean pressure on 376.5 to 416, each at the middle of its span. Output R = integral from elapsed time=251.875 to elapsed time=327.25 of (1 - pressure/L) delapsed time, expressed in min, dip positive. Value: 9.0 min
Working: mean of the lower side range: 183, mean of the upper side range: 173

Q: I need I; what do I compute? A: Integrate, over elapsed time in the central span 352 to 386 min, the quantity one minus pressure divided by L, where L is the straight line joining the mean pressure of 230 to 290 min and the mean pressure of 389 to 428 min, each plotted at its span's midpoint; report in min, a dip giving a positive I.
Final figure 8.6 min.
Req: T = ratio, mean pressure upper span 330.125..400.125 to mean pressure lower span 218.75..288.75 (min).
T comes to 0.9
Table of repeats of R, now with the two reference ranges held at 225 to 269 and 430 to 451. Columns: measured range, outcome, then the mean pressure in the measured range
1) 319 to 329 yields 0.5 min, 176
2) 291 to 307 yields 4.1 min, 139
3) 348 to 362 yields 1.7 min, 162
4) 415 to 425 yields -0.5 min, 191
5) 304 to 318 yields 3.9 min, 134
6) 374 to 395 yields 3.5 min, 153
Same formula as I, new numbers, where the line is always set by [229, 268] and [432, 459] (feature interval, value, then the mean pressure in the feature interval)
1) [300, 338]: 5.7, 160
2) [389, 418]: 0.4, 185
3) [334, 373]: 5.7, 160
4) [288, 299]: 4.7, 108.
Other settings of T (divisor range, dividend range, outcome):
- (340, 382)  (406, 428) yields 1.27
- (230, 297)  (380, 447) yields 1.05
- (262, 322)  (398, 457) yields 1.24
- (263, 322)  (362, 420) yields 1.08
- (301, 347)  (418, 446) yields 1.11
